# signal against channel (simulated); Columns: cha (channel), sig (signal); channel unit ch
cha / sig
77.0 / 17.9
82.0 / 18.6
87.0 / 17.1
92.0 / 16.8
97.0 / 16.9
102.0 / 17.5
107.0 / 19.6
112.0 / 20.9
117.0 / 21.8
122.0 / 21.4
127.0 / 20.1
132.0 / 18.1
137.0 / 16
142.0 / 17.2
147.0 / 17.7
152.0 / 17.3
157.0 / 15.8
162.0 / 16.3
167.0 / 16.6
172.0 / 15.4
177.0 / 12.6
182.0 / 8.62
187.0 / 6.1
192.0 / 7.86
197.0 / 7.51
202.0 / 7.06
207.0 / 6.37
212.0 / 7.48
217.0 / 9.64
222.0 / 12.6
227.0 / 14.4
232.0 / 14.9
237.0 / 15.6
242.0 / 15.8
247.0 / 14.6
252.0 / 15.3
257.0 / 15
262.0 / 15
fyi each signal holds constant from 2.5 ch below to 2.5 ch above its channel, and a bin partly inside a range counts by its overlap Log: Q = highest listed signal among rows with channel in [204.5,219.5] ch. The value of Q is 9.64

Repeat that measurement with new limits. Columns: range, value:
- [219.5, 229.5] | 14.4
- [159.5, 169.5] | 16.6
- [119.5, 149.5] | 21.4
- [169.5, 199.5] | 15.4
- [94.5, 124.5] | 21.8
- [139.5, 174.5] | 17.7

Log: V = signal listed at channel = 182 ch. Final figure 8.62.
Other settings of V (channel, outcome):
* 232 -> 14.9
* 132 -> 18.1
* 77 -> 17.9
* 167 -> 16.6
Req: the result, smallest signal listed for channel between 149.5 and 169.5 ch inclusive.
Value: 15.8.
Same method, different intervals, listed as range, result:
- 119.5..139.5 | 16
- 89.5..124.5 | 16.8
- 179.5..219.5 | 6.1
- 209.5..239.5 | 7.48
